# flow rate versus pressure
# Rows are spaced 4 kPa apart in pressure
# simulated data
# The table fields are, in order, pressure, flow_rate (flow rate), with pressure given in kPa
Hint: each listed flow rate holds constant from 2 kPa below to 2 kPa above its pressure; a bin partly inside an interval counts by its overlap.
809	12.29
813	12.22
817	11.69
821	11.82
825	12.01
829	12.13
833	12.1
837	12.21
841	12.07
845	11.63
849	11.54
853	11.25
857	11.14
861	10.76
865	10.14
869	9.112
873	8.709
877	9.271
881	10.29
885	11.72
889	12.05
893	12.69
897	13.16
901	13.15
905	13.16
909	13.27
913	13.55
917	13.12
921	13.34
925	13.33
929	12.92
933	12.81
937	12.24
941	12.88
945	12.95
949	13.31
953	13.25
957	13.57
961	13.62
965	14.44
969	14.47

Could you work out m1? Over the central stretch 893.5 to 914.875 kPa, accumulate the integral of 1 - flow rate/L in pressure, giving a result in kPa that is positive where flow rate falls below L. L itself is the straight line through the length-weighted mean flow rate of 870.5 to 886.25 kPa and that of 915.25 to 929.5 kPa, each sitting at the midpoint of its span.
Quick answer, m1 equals -2.5 kPa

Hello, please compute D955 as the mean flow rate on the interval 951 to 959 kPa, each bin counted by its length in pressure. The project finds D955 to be 13.4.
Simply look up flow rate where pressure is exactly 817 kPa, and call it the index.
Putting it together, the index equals 11.69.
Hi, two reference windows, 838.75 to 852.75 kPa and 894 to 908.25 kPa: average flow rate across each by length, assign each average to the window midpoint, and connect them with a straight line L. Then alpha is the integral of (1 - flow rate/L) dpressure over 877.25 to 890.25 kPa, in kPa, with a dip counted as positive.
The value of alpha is 1.7 kPa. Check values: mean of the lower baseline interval 11.7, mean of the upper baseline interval 13.1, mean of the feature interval 11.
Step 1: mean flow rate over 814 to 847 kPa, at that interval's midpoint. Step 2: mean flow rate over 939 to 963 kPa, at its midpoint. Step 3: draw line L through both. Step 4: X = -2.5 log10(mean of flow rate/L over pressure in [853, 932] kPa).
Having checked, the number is 0.07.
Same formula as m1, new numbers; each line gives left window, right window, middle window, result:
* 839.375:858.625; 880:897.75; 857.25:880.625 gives 4.0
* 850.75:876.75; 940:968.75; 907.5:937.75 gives -1.9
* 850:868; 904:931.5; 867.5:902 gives 2.3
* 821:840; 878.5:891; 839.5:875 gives 3.1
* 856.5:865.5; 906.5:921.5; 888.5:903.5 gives -0.5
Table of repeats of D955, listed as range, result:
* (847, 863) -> 11.2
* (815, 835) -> 11.9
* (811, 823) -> 11.9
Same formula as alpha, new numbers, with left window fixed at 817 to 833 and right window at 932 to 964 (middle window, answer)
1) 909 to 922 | -0.5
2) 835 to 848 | 0.2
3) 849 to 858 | 0.7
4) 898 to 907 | -0.3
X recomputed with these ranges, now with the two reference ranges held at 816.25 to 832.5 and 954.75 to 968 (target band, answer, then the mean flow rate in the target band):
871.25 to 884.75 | 0.29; 9.73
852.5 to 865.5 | 0.15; 10.9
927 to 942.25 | 0.07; 12.7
